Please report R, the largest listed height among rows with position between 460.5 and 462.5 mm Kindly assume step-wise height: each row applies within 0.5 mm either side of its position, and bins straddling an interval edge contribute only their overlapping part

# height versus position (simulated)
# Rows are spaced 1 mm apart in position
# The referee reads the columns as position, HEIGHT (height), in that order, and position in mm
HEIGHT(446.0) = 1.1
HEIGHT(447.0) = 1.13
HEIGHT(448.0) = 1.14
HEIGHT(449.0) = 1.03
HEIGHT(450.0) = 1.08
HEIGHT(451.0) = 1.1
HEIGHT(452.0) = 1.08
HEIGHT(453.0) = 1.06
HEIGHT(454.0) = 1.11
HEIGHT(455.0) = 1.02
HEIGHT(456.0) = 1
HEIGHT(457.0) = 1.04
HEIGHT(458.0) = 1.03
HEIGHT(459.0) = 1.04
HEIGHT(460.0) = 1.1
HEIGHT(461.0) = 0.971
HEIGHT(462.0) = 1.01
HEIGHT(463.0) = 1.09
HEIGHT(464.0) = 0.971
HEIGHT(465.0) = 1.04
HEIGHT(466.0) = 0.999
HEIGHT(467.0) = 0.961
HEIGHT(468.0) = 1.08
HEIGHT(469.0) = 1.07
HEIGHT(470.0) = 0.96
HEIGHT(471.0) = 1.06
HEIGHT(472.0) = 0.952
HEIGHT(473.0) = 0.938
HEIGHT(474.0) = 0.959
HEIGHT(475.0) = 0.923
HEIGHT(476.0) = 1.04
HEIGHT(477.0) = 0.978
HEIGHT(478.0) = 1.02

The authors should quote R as 1.01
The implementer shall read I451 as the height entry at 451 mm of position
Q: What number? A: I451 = 1.1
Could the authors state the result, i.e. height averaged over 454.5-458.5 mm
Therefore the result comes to 1.02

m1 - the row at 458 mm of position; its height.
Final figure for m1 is 1.03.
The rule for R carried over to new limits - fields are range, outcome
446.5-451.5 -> 1.14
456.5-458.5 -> 1.04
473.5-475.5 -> 0.959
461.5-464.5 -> 1.09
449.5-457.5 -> 1.11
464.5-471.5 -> 1.08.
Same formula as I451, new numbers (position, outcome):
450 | 1.08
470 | 0.96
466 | 0.999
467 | 0.961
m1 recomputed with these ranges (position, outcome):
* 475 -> 0.923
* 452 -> 1.08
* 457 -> 1.04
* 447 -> 1.13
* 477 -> 0.978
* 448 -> 1.14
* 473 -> 0.938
